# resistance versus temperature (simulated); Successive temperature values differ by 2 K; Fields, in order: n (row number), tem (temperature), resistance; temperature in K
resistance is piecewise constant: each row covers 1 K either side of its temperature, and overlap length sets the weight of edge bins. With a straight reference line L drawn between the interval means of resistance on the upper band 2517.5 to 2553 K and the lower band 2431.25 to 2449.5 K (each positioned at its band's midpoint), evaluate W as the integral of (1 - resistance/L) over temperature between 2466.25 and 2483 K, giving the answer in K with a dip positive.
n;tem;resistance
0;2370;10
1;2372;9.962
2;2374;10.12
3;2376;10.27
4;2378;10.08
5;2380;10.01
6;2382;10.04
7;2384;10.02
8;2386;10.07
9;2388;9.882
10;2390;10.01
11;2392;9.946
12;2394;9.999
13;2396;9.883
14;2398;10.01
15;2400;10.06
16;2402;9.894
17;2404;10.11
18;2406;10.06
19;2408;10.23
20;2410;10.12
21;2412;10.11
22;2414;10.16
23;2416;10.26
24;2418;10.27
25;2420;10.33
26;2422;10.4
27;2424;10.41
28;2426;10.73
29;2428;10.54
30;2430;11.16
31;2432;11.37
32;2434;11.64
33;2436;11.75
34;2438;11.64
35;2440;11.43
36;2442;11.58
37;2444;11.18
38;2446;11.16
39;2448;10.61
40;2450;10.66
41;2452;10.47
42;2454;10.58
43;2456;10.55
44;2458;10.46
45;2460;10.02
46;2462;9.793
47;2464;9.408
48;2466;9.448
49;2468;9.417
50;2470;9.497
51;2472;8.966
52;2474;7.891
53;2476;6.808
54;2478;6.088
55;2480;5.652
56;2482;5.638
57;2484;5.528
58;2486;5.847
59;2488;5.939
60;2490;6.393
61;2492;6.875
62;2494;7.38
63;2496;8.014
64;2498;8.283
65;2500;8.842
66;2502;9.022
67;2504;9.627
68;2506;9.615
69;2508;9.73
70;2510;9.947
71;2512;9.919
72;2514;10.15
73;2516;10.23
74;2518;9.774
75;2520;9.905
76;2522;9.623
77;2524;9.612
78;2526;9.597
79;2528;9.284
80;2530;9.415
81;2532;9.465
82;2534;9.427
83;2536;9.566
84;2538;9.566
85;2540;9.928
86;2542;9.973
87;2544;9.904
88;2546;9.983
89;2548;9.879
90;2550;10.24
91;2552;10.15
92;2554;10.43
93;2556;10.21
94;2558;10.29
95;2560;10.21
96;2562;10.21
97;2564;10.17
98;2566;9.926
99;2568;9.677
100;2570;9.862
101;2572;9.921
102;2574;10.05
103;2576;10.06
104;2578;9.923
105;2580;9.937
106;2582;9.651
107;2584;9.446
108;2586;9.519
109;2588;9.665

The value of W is 4.98 K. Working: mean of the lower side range 11.4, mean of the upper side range 9.74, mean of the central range 7.58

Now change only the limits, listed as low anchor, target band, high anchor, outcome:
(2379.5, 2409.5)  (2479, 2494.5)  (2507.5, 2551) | 5.9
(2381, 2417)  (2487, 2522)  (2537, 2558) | 4.2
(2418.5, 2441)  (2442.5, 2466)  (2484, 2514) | -0.9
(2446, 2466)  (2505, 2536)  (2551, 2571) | 1.4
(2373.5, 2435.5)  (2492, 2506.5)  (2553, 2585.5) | 2.3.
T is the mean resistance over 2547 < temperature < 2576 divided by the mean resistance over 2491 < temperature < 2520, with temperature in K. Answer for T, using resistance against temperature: 1.10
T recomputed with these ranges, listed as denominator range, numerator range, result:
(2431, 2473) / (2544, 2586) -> 0.95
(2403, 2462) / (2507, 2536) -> 0.91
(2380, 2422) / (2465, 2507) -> 0.76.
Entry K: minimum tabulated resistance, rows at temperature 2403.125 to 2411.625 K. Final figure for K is 10.06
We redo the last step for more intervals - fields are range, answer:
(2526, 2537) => 9.284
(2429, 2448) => 10.61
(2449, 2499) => 5.528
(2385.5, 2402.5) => 9.882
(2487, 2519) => 5.939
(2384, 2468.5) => 9.408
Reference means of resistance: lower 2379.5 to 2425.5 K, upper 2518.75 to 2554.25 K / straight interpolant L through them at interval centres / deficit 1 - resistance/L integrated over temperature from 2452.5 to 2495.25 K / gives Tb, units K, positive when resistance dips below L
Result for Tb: 8.1 K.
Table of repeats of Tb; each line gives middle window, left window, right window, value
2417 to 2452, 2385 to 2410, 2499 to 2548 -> -3.74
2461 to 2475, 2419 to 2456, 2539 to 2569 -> 2.00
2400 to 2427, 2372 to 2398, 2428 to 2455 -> 0.92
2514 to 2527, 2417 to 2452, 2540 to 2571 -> 0.65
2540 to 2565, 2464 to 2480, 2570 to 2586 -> -1.82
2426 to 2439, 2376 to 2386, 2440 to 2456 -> -0.72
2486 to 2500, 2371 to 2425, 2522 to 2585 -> 3.91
